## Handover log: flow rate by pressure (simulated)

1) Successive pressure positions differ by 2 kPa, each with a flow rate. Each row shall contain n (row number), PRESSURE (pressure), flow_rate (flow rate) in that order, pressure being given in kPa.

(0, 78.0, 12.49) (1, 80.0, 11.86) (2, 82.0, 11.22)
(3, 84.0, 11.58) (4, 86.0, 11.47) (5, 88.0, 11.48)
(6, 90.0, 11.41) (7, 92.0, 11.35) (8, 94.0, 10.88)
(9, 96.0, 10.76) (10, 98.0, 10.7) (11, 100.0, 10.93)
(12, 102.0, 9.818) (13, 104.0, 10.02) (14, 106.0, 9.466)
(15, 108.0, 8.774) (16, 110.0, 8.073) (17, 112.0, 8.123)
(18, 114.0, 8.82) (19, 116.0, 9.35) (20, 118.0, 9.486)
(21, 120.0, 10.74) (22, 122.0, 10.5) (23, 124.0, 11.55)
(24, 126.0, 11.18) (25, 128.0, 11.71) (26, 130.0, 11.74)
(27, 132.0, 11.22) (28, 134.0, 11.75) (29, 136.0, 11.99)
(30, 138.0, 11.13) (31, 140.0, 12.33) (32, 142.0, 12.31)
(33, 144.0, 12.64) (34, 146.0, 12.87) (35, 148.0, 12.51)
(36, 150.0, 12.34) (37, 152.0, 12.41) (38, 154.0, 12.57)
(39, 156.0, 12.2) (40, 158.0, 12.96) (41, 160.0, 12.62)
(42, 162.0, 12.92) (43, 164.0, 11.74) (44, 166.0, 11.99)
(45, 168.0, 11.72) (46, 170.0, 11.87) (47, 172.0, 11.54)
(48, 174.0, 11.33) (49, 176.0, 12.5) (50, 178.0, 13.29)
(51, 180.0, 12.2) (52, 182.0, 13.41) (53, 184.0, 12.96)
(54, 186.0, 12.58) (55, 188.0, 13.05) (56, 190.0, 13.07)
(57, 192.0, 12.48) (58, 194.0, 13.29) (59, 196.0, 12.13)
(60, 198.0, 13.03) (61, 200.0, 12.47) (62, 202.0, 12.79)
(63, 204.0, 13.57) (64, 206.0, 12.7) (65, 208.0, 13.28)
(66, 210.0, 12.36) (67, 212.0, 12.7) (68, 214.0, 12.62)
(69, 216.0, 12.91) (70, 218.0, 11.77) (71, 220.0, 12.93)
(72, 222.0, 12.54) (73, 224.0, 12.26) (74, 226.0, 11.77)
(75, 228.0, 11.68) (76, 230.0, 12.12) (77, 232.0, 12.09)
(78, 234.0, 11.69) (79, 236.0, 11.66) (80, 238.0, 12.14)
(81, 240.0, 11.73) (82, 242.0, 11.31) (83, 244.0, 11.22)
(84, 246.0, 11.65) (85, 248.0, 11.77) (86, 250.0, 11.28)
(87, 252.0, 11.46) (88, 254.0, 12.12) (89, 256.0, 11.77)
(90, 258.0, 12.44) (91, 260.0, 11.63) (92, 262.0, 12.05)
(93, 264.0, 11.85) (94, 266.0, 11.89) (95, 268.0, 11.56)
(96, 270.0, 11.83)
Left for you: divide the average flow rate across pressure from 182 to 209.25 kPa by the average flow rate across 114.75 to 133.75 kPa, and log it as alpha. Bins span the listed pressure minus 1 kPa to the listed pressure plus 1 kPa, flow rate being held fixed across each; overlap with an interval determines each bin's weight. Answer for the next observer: 1.2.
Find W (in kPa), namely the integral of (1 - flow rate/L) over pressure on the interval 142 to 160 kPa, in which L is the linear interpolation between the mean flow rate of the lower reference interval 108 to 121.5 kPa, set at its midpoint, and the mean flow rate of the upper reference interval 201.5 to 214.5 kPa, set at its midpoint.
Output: -3.4 kPa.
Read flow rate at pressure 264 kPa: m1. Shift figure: 11.85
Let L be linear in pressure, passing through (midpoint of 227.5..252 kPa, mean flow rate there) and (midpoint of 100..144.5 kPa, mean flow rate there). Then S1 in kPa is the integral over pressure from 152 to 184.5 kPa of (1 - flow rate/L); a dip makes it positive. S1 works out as -4.0 kPa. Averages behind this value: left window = 10.6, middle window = 12.4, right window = 11.7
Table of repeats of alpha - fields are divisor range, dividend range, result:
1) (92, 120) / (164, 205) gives 1.29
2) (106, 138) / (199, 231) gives 1.21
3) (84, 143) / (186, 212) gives 1.20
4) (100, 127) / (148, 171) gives 1.27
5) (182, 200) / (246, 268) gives 0.92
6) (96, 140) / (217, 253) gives 1.14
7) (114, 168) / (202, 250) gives 1.04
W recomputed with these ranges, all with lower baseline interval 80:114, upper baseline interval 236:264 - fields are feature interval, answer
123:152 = -3.31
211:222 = -1.10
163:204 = -4.97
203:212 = -1.26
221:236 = -0.59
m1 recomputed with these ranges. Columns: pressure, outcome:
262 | 12.05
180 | 12.2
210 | 12.36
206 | 12.7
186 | 12.58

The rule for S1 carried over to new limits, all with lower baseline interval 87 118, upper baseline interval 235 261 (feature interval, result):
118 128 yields -0.67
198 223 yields -3.27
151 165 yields -2.44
